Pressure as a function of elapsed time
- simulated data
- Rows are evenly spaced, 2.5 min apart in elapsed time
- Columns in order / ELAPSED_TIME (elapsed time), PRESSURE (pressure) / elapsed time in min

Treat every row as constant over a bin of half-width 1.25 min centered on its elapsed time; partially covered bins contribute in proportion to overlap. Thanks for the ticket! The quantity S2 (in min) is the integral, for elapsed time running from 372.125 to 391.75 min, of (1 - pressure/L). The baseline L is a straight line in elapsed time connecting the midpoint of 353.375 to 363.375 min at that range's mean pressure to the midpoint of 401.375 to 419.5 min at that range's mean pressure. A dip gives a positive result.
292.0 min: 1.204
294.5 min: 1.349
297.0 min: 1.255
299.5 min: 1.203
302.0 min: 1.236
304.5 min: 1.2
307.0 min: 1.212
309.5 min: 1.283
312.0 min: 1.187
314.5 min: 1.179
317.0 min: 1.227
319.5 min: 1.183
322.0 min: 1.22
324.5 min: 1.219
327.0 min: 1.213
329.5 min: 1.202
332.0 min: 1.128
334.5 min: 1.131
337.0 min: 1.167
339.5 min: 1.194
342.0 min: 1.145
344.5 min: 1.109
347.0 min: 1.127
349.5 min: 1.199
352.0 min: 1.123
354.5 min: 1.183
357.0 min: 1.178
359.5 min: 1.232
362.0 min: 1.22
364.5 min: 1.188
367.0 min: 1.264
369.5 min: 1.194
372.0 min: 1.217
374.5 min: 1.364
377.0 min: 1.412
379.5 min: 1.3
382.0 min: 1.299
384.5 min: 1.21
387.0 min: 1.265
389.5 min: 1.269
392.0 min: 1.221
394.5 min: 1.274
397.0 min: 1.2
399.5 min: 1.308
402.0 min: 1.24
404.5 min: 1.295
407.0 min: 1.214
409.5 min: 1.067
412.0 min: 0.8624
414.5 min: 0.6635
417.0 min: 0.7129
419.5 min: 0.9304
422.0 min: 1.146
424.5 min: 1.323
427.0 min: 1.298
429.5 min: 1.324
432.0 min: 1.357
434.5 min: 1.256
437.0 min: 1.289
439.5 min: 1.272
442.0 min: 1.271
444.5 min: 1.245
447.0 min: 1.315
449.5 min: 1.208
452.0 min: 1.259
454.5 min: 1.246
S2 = -3.27 min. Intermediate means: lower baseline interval 1.2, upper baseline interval 0.994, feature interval 1.29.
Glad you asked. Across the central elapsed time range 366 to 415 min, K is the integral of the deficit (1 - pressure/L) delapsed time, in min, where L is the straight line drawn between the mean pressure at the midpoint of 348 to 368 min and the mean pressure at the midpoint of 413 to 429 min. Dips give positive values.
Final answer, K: -4.7 min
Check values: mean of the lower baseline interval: 1.2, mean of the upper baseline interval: 1.02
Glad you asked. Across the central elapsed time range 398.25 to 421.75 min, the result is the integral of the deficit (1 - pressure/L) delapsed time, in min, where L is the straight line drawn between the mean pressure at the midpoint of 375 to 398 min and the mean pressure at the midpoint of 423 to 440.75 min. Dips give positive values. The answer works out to 4.6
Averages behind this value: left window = 1.28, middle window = 1.04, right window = 1.3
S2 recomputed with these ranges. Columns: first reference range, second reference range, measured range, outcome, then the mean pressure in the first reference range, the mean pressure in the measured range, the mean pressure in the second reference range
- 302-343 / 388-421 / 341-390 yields -3.5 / 1.19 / 1.22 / 1.1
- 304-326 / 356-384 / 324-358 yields 1.9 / 1.21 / 1.16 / 1.26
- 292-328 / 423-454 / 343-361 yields 1.1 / 1.23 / 1.16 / 1.28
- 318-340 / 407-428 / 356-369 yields -1.1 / 1.18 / 1.22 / 1.01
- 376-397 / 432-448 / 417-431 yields 1.3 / 1.27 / 1.16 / 1.28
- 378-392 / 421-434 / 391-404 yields 0.2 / 1.27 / 1.25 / 1.29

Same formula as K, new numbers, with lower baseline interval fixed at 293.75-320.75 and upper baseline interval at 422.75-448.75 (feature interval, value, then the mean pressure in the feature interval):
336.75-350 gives 0.97 min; 1.15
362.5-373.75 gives 0.31 min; 1.22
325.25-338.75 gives 0.74 min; 1.17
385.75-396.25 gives 0.11 min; 1.25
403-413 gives 1.23 min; 1.12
